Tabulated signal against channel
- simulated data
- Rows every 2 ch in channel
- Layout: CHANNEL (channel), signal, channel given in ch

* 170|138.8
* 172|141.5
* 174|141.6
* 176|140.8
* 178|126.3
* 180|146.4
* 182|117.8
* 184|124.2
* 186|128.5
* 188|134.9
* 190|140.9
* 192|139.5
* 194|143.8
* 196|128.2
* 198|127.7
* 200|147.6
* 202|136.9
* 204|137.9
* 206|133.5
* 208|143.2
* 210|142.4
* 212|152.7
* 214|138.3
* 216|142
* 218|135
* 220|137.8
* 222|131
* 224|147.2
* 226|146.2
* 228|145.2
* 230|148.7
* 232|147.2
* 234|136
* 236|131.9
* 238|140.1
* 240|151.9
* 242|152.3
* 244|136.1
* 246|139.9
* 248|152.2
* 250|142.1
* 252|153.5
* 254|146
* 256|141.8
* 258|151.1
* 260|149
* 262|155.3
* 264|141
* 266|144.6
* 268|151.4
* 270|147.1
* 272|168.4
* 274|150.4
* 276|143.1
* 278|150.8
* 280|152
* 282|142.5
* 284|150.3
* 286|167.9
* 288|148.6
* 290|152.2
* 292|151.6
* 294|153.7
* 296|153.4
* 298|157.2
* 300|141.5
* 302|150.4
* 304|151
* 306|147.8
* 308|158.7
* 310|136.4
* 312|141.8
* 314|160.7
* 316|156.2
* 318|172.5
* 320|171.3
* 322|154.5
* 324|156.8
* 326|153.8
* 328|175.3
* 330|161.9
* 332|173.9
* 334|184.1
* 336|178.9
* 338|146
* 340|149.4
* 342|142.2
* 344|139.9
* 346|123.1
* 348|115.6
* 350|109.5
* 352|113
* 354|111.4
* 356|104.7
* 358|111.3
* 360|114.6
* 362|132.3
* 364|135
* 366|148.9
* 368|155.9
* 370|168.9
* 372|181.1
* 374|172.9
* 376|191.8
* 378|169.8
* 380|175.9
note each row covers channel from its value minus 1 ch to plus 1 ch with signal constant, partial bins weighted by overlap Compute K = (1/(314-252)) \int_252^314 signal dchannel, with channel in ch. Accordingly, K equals 150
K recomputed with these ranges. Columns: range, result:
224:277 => 147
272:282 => 150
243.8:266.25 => 146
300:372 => 146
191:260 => 142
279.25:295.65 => 152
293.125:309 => 152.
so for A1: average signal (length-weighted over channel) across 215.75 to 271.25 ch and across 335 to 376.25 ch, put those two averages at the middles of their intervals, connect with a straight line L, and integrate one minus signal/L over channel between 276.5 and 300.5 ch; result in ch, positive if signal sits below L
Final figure -1.6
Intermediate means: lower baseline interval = 145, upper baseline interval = 139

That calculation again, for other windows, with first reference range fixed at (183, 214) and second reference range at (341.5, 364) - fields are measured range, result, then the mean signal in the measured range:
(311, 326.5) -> -4.4 ch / 159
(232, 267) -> -3.6 ch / 145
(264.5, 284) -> -3.2 ch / 150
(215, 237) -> -1.0 ch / 141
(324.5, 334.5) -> -3.7 ch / 168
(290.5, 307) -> -3.2 ch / 151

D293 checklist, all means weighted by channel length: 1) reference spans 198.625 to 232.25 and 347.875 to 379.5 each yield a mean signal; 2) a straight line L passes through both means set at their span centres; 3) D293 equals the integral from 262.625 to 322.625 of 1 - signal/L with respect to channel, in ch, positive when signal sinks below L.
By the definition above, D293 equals -4.7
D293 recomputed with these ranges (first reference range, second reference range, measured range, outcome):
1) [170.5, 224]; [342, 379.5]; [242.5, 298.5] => -4.67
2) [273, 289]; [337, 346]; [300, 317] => -0.36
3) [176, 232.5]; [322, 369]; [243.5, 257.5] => -0.59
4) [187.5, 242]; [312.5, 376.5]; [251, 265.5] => -0.49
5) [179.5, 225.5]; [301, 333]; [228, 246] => 0.06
